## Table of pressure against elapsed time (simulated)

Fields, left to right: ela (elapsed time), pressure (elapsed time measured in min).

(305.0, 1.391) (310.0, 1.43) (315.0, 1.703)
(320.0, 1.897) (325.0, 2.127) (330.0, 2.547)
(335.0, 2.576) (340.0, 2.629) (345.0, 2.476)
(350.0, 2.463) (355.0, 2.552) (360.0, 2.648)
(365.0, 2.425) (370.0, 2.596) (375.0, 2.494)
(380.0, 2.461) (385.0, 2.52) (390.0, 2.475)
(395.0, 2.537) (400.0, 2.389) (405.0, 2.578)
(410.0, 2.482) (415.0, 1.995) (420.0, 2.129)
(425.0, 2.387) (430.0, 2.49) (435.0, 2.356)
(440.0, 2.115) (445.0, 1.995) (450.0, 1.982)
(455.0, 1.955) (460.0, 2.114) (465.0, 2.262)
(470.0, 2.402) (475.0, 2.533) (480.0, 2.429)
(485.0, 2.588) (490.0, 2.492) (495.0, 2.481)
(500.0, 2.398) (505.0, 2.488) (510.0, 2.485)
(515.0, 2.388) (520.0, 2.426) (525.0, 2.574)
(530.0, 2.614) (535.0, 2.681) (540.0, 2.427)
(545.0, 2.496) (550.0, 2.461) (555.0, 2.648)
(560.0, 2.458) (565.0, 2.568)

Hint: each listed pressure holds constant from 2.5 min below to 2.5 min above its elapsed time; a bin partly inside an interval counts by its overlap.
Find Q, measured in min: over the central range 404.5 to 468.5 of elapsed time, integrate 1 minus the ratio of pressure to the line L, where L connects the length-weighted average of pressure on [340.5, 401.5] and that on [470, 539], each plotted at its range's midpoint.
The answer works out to 7.5 min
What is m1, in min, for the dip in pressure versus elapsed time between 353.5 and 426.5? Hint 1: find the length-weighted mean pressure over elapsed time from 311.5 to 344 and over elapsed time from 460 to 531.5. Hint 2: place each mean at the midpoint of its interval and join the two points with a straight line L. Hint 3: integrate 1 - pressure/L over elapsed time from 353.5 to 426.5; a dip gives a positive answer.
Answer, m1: -4.1 min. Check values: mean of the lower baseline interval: 2.23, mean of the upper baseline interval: 2.45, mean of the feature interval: 2.44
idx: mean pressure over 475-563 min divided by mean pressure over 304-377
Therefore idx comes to 1.10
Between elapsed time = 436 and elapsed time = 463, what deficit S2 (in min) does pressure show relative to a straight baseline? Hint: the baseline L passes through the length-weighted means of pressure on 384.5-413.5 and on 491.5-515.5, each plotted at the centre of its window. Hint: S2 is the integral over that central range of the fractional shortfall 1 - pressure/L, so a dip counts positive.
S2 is 4.51 min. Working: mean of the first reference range 2.48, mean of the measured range 2.05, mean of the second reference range 2.45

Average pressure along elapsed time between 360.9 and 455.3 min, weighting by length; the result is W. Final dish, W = 2.35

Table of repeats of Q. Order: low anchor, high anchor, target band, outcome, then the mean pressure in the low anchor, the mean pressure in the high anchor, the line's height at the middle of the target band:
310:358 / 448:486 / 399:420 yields -0.5 min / 2.29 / 2.28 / 2.28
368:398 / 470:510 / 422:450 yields 2.9 min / 2.51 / 2.48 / 2.5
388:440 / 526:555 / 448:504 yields 2.7 min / 2.37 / 2.55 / 2.46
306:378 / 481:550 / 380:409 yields -1.6 min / 2.31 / 2.5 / 2.37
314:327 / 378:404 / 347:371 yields -3.3 min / 1.92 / 2.48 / 2.23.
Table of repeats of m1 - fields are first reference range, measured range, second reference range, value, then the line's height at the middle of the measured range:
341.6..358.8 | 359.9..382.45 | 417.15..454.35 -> -0.69 min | 2.44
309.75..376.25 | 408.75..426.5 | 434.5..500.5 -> 0.69 min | 2.31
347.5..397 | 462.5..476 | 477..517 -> 0.53 min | 2.48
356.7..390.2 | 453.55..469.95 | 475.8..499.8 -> 2.19 min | 2.5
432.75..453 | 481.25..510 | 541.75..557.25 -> -2.15 min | 2.31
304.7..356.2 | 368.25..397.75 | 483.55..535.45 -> -3.01 min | 2.28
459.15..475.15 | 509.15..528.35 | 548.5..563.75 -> -0.25 min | 2.44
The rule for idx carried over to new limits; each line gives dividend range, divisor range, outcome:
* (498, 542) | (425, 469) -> 1.15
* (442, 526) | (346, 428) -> 0.96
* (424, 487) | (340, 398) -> 0.90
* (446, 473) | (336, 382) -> 0.85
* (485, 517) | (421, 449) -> 1.10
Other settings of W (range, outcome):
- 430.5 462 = 2.11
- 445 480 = 2.21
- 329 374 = 2.54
